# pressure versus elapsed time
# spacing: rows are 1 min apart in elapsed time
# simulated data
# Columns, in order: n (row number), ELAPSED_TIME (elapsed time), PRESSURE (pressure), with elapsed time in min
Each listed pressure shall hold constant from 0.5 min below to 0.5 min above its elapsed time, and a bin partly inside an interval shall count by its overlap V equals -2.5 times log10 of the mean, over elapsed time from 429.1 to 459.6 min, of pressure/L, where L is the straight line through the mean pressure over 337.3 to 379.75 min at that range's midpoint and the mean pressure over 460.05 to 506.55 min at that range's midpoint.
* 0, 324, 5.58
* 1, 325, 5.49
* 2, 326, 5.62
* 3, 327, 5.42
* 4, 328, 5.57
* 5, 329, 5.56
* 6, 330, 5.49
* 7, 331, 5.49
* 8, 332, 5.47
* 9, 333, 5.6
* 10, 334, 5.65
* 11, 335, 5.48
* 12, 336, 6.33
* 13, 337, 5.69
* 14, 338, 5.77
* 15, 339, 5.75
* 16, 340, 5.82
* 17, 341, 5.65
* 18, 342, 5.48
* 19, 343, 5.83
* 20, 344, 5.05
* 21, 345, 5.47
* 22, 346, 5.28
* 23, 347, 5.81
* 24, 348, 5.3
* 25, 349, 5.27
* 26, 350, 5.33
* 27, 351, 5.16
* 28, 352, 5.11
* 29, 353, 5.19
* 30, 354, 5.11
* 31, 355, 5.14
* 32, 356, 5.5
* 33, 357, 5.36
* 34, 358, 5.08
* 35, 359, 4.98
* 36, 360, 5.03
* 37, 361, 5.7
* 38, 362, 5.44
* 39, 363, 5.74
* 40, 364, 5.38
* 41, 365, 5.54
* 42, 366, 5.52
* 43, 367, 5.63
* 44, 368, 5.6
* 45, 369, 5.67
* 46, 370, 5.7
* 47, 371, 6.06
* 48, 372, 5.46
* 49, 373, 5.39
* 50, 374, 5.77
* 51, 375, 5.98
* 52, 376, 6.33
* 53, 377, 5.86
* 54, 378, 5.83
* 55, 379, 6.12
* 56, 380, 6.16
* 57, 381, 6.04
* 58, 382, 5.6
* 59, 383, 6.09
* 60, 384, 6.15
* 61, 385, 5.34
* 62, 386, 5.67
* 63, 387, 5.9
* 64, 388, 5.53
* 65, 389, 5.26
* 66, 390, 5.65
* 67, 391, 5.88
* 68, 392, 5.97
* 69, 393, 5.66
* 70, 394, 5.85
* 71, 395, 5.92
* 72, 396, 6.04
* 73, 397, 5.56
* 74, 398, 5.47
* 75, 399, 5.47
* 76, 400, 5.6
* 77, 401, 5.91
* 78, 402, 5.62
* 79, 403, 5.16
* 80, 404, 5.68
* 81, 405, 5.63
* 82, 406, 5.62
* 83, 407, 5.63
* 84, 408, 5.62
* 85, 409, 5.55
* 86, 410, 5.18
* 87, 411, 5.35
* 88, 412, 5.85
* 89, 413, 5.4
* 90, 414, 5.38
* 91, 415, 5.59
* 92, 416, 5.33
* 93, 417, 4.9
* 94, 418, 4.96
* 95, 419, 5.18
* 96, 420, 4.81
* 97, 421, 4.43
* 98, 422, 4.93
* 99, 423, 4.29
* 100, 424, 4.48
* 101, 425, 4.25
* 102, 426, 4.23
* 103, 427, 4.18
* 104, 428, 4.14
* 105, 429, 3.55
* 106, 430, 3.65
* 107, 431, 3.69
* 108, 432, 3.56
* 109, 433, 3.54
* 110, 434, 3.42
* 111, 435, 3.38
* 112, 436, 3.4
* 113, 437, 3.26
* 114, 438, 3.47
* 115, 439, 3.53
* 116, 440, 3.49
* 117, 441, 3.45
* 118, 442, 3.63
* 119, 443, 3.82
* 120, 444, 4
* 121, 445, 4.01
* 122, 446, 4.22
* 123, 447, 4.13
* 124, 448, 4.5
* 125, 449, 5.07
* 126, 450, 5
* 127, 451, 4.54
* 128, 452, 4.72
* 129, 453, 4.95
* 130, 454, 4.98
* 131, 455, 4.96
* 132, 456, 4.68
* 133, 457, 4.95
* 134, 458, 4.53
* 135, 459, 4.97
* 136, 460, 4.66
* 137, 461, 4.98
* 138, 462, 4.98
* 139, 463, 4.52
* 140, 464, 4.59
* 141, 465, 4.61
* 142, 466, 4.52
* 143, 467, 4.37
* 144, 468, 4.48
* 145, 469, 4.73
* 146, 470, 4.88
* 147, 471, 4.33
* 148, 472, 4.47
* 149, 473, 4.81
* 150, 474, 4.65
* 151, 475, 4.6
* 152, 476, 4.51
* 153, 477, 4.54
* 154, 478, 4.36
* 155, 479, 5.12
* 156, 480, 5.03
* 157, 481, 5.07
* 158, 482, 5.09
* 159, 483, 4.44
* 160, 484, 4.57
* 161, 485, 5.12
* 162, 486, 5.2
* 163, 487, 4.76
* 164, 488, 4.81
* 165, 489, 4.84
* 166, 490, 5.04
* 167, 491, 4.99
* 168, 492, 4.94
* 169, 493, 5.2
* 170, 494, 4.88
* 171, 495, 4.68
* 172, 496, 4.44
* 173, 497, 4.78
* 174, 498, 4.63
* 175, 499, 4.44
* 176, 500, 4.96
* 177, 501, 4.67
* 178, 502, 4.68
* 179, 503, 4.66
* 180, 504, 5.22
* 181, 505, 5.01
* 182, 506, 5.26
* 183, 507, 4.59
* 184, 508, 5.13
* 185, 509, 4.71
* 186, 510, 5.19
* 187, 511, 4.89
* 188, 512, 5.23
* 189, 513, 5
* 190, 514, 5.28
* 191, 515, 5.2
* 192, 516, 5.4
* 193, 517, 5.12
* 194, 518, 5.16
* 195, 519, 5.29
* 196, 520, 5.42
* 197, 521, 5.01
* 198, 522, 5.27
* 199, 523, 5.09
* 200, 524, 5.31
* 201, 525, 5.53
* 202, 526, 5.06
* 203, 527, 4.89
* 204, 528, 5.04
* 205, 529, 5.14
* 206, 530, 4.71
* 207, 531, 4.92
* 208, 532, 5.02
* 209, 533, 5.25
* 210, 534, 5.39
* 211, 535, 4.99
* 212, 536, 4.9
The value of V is 0.21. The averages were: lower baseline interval 5.53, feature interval 4.11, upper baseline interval 4.77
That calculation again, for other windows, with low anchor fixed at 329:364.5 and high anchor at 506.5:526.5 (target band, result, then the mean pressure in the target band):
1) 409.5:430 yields 0.11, 4.79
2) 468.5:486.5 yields 0.10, 4.75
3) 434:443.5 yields 0.45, 3.49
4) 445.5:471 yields 0.12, 4.69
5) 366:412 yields -0.07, 5.71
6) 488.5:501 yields 0.08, 4.81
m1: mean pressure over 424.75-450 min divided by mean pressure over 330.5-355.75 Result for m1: 0.7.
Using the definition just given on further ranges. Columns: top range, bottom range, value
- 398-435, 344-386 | 0.88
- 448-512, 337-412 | 0.86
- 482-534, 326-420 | 0.90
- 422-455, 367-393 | 0.70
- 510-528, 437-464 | 1.18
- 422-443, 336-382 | 0.68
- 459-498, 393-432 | 0.93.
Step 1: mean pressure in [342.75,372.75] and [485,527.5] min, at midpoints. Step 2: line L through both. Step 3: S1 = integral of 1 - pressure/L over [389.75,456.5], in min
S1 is 6.1 min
